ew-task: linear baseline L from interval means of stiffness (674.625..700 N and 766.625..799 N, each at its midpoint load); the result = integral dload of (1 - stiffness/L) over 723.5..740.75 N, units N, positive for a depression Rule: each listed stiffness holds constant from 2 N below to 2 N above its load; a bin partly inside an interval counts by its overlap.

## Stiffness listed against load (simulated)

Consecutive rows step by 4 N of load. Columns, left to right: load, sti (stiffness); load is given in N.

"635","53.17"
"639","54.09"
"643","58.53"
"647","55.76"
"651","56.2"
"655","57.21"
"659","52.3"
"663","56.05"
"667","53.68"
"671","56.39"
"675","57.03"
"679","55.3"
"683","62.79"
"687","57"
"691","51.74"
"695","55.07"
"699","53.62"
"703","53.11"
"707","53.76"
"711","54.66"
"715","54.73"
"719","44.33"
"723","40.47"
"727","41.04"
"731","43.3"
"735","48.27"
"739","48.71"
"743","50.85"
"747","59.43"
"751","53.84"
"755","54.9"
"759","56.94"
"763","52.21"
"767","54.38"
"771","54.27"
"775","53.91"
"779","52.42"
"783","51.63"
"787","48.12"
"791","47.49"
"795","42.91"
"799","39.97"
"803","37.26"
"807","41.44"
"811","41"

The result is 2.7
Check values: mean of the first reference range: 56.1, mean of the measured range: 44.9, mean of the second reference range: 49.8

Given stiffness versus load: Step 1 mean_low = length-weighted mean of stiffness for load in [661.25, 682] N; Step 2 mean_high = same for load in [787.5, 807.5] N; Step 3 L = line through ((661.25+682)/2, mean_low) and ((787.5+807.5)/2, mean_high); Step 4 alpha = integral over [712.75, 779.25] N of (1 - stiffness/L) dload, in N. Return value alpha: -4.3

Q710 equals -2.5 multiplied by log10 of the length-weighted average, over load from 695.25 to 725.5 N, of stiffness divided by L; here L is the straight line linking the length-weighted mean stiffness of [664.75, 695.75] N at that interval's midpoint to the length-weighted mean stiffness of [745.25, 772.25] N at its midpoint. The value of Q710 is 0.10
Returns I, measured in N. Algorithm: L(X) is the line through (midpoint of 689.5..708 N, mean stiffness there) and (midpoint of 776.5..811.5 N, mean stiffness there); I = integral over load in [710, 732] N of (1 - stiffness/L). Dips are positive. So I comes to 2.29 N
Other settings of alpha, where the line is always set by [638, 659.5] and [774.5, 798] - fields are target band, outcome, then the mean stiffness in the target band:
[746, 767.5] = -2.1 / 55.2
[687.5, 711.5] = -0.2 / 53.8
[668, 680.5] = -0.3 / 56.1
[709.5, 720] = 0.2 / 51.7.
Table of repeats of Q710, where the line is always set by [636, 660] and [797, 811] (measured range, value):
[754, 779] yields -0.238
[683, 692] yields -0.097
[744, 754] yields -0.226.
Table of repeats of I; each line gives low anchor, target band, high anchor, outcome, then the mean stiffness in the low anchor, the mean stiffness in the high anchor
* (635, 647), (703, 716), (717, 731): -2.82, 55.7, 42.1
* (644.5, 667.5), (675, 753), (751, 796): 2.79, 55.4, 52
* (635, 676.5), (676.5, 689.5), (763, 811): -1.00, 55.6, 47.5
